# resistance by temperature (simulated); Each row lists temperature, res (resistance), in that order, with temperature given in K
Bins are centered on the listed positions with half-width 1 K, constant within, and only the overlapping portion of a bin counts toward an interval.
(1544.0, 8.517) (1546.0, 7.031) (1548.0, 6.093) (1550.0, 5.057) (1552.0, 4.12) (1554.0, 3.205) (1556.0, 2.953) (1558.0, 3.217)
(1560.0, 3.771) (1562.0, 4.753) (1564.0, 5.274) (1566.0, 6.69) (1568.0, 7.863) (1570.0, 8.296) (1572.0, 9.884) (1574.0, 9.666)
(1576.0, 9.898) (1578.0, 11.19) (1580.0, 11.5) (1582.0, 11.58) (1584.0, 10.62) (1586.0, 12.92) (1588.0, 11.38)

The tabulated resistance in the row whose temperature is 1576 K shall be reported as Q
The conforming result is 9.898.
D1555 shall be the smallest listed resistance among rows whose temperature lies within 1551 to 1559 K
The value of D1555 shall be 2.953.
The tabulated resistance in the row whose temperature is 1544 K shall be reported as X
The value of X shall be 8.517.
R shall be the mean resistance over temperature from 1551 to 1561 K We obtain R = 3.45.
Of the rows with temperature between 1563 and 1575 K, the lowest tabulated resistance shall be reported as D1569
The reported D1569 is 5.274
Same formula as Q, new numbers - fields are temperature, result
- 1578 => 11.19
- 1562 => 4.753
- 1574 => 9.666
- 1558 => 3.217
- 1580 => 11.5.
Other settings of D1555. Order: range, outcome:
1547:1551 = 5.057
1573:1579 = 9.666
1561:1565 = 4.753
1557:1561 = 3.217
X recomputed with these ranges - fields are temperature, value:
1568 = 7.863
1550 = 5.057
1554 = 3.205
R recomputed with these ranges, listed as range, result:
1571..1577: 9.82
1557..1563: 3.91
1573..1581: 10.6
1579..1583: 11.5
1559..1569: 5.67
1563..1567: 5.98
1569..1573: 9.09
